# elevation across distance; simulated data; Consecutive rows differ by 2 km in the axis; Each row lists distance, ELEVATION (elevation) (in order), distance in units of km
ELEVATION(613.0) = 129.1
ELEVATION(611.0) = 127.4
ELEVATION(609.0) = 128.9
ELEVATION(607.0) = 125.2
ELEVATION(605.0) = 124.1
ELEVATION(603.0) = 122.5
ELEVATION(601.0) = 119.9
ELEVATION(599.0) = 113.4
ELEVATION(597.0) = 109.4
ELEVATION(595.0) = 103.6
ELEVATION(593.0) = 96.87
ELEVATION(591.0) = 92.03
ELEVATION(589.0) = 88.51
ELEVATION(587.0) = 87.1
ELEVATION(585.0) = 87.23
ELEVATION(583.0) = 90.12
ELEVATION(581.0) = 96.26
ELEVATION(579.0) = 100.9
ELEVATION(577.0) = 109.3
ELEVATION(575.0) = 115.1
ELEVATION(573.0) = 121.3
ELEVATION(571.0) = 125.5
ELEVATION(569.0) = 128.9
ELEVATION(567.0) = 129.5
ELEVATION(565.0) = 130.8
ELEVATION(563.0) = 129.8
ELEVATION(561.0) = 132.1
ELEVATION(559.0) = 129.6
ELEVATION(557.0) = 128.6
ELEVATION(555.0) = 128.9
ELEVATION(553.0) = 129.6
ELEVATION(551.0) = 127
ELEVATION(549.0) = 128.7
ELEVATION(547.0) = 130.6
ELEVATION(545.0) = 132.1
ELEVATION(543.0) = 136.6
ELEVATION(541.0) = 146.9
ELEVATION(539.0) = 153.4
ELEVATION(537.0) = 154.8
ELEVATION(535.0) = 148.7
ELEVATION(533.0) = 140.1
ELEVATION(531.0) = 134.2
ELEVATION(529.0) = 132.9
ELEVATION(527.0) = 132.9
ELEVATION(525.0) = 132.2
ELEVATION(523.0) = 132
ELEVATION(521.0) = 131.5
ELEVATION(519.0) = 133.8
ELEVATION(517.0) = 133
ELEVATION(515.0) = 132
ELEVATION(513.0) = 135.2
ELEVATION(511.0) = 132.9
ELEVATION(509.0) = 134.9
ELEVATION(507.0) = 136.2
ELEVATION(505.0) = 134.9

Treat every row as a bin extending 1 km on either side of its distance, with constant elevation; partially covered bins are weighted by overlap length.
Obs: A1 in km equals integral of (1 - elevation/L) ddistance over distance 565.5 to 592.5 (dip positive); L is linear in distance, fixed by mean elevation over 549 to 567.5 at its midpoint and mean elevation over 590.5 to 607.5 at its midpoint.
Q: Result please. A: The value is 3.4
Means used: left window 130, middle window 106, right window 112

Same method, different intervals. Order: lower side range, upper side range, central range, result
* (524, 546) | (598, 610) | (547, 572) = 0.9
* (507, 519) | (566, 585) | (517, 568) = -4.7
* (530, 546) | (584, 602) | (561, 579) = -0.7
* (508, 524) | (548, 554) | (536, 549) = -1.2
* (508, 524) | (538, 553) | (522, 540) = -0.7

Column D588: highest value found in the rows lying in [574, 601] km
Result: 119.9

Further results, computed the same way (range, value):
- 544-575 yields 132.1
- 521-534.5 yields 140.1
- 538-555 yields 153.4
